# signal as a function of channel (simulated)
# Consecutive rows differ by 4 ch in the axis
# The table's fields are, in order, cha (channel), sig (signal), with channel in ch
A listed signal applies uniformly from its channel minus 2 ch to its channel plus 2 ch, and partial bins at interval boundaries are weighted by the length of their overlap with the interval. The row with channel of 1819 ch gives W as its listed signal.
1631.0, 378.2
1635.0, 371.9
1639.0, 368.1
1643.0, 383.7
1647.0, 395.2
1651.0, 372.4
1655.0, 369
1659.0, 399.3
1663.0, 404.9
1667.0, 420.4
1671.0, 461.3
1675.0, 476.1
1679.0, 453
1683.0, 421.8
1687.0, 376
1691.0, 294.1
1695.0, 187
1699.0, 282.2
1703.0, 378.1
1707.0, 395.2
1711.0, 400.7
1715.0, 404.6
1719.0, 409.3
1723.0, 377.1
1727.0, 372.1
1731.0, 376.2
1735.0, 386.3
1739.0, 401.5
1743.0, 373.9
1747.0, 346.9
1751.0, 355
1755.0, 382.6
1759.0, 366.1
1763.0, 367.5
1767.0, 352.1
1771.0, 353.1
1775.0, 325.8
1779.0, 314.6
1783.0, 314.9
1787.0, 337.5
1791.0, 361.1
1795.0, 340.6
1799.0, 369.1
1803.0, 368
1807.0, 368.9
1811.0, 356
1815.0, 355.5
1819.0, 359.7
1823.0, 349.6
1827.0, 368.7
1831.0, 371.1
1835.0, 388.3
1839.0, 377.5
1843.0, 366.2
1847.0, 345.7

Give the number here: 359.7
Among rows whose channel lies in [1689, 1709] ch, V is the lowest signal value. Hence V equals 187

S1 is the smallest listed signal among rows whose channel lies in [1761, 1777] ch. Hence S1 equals 325.8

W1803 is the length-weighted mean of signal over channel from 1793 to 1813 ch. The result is 361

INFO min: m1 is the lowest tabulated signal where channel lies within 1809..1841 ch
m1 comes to 349.6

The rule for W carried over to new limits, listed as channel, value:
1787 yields 337.5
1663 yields 404.9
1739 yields 401.5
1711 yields 400.7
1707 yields 395.2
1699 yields 282.2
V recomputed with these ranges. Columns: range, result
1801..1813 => 356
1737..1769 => 346.9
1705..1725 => 377.1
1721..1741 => 372.1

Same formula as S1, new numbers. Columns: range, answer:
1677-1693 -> 294.1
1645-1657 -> 369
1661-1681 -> 404.9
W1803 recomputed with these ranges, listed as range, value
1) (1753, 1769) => 367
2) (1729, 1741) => 388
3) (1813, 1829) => 358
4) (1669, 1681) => 463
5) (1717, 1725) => 393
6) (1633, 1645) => 375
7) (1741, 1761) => 365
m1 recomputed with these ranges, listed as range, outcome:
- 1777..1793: 314.6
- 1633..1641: 368.1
